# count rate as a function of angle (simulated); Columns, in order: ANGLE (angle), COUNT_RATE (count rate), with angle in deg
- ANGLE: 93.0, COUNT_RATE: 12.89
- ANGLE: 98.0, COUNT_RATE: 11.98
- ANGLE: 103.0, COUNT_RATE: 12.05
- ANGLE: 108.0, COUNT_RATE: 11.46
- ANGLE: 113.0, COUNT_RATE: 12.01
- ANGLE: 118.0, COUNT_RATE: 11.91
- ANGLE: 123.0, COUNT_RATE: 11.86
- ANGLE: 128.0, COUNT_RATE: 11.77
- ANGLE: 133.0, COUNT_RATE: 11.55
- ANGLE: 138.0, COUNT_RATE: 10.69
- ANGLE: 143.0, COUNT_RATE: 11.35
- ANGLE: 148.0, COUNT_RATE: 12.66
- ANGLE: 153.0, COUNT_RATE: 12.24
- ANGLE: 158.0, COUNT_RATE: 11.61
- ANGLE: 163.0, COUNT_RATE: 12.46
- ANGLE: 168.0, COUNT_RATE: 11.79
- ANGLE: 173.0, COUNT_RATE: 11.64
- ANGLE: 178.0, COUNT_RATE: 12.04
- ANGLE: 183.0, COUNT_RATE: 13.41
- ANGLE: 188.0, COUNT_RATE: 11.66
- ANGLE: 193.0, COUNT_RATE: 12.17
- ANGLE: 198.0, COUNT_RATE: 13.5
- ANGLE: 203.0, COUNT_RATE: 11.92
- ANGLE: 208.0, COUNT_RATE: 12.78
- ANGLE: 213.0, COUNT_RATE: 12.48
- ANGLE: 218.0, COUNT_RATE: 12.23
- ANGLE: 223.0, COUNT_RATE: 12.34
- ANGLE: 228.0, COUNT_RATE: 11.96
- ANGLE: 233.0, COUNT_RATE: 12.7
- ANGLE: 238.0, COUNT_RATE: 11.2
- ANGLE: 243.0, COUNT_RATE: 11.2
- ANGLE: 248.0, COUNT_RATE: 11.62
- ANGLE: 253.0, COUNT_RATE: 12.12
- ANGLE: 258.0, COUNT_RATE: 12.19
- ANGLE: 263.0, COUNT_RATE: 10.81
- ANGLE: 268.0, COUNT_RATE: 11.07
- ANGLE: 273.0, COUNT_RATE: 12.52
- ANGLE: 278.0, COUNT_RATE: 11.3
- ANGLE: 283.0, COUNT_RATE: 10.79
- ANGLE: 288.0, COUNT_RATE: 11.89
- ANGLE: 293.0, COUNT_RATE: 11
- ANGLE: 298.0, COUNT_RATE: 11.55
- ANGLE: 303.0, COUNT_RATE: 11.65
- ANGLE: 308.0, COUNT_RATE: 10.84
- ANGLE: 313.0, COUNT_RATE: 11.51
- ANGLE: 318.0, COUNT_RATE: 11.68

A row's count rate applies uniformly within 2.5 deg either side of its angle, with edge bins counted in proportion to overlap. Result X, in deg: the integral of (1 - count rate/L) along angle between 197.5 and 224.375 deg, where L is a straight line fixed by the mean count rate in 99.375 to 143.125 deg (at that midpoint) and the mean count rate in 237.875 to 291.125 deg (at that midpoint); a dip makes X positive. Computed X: -2.10 deg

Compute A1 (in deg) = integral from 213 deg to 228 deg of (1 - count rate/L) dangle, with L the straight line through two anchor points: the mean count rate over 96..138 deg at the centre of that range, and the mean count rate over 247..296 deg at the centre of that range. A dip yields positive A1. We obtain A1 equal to -0.9 deg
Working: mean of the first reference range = 11.8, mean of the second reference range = 11.5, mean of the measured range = 12.3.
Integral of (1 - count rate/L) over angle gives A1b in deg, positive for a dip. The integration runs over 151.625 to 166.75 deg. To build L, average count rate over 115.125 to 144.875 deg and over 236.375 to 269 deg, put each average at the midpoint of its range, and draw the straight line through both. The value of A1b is -0.7 deg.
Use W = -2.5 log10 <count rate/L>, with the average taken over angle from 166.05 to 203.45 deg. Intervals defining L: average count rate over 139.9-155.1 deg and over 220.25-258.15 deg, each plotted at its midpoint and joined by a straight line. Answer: -0.03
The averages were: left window 12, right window 11.9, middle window 12.3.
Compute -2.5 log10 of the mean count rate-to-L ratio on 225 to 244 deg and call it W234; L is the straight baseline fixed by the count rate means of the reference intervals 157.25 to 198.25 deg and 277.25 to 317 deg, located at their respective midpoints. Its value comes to 0.00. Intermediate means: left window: 12.2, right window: 11.3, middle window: 11.8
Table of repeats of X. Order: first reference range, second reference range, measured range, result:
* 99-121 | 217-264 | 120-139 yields 0.5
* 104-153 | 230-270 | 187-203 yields -1.0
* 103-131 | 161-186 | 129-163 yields 0.8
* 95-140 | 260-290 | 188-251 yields -3.5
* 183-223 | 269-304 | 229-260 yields 0.4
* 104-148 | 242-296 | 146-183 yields -1.7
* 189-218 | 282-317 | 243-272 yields 0.7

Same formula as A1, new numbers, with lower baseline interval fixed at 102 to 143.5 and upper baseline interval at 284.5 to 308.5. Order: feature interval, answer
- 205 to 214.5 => -0.9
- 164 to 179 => -0.4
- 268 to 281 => -0.3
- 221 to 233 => -0.8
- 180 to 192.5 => -1.0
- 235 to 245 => 0.2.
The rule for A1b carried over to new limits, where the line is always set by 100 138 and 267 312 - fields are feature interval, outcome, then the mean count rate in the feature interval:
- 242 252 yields 0.0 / 11.5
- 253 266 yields -0.1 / 11.6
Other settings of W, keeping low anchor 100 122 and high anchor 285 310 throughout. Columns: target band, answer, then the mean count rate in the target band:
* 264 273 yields 0.003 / 11.4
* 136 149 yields 0.028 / 11.5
